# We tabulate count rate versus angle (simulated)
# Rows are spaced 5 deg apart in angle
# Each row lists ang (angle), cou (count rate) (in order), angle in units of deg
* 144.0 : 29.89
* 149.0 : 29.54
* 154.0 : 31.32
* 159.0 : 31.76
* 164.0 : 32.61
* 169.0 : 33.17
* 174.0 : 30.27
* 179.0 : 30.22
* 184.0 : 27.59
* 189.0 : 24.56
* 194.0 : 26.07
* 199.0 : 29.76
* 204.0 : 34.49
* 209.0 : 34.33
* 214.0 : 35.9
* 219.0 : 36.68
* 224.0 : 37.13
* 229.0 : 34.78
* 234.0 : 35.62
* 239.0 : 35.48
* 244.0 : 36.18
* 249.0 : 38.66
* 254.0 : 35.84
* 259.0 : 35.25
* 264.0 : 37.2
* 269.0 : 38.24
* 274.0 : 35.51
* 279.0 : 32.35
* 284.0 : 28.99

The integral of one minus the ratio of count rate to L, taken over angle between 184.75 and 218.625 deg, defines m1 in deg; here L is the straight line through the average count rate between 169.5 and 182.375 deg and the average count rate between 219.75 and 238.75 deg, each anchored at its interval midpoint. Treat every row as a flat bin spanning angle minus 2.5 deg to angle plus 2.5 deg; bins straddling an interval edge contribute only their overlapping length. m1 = 2.2 deg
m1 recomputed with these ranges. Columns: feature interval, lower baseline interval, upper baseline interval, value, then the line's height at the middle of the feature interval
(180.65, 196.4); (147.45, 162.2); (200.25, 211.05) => 3.16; 32.9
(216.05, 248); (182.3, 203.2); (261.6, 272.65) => -3.25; 32.8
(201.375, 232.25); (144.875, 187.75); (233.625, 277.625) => -1.52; 33.9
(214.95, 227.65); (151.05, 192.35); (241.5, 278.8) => -1.11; 33.6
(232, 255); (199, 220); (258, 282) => -0.82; 35.2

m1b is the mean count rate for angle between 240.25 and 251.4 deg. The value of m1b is 37.2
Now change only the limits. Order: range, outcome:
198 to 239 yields 35.1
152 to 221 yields 31.3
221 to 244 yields 35.8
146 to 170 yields 31.5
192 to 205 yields 29.8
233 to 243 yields 35.6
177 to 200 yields 27.4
